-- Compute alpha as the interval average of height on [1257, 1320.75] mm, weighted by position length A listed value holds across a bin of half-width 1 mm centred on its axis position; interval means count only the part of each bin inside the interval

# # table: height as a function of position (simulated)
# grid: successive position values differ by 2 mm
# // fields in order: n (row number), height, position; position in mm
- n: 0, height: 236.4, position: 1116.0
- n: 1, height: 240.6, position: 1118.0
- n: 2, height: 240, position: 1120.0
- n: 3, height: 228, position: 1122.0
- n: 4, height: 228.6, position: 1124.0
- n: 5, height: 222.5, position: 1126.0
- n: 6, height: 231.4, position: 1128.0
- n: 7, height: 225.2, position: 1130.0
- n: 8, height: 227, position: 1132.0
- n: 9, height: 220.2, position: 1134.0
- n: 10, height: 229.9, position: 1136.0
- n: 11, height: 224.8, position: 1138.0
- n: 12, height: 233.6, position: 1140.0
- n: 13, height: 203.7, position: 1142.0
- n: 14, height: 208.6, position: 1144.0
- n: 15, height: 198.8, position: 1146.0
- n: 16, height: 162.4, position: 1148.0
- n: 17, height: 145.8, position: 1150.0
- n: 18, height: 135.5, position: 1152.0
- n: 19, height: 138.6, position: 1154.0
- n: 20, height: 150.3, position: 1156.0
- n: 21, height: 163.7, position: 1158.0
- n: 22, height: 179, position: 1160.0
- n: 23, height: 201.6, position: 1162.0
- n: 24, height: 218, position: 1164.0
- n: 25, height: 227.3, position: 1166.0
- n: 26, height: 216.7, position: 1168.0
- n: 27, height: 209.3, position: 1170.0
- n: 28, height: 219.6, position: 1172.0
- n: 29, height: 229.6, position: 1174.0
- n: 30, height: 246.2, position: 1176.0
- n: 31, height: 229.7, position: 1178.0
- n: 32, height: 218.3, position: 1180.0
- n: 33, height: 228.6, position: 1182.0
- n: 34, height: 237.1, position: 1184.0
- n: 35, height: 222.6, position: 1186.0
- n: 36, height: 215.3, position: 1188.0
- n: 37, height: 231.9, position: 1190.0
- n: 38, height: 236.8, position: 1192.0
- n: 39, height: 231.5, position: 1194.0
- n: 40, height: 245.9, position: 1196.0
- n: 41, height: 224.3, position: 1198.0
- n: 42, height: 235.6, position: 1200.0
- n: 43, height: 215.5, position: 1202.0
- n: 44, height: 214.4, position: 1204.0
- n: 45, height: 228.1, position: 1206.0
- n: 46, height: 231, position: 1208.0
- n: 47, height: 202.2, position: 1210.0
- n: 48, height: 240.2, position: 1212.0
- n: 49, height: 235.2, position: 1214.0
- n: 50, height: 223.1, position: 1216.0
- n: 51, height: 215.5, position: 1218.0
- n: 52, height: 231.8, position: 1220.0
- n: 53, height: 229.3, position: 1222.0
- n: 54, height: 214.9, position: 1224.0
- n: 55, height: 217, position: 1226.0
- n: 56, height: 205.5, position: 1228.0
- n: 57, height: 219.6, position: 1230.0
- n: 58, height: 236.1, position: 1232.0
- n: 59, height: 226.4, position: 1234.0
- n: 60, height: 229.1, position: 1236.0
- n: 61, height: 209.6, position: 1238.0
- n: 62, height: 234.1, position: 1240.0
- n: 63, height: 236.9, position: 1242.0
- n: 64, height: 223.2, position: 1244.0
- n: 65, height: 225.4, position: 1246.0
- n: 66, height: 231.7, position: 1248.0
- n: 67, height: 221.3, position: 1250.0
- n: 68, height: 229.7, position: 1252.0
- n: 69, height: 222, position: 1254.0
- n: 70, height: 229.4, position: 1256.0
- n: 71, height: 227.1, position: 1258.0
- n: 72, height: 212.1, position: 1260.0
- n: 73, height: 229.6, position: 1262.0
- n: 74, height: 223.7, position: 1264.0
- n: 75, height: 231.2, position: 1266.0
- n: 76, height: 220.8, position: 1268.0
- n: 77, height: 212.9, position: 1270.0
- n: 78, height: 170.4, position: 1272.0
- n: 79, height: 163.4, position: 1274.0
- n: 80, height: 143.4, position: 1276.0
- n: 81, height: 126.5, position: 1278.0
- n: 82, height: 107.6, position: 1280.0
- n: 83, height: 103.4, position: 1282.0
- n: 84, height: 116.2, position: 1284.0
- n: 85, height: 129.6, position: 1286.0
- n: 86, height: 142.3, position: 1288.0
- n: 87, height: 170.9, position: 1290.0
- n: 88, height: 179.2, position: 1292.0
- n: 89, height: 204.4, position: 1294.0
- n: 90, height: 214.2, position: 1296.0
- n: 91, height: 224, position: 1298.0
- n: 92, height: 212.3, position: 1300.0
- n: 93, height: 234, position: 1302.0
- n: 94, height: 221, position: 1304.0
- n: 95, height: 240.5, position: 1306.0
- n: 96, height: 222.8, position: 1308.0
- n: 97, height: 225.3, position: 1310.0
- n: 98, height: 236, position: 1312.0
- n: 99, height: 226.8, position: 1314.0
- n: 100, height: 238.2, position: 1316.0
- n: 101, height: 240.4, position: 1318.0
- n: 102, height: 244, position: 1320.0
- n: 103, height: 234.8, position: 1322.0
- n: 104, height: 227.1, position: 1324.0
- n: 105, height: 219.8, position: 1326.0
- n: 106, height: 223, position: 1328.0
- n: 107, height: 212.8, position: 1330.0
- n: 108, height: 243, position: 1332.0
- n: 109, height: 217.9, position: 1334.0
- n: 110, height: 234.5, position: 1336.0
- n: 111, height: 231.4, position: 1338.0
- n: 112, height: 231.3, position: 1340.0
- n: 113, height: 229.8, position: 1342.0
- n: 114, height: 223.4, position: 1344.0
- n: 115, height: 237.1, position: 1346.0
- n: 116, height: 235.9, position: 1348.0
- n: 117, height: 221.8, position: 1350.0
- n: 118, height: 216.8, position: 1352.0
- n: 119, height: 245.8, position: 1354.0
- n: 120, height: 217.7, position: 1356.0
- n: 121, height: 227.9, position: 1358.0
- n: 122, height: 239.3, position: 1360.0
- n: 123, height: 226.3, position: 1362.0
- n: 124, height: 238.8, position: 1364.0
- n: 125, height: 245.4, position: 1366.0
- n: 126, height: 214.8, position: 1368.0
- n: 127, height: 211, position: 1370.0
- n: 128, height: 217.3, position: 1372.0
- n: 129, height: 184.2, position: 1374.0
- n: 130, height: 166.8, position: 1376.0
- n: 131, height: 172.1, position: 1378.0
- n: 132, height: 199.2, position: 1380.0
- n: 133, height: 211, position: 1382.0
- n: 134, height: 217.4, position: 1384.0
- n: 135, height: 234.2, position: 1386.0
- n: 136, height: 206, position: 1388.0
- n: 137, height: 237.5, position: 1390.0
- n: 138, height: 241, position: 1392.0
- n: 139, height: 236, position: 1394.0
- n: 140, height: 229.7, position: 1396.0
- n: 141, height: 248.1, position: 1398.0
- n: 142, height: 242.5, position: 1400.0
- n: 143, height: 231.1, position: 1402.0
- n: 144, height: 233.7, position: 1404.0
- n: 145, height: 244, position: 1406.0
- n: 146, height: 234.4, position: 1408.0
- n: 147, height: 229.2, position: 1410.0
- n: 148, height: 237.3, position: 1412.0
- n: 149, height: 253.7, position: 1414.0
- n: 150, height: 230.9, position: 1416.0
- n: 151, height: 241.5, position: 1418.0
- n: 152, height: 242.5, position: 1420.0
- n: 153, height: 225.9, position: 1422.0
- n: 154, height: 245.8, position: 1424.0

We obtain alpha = 197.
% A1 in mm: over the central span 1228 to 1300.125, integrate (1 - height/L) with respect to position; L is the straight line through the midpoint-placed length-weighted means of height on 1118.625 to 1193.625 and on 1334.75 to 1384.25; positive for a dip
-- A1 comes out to 5.8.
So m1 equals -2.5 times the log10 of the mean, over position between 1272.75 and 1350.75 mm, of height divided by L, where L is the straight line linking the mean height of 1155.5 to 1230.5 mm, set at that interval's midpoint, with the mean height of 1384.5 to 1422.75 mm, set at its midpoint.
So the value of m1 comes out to 0.122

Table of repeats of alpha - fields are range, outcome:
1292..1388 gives 223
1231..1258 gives 227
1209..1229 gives 221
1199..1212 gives 223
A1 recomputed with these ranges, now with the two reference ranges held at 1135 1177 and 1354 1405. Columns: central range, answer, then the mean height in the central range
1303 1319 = -1.28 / 231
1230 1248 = -1.84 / 227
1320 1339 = -1.04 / 228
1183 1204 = -2.87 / 229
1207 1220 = -1.38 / 225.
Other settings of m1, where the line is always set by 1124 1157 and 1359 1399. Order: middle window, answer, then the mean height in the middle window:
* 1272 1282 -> 0.475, 136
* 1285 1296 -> 0.238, 170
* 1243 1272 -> -0.071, 222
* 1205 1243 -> -0.096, 225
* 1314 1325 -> -0.108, 236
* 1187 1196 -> -0.141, 231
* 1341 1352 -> -0.061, 228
